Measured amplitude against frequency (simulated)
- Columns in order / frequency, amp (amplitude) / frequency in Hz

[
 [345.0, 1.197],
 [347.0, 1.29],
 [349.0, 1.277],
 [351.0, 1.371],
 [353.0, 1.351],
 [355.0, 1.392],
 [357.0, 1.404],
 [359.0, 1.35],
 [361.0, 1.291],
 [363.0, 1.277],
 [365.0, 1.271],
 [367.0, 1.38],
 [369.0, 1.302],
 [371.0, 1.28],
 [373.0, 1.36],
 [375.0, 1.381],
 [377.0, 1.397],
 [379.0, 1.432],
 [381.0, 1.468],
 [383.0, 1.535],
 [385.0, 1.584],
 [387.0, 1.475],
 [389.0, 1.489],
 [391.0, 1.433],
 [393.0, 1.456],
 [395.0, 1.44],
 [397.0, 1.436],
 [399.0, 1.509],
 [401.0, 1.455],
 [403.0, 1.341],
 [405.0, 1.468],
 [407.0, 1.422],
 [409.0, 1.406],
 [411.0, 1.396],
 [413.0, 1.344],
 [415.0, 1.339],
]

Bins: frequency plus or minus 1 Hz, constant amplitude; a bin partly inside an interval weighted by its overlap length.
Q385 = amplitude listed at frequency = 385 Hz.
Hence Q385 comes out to 1.584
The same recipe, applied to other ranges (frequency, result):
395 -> 1.44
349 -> 1.277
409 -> 1.406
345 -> 1.197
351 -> 1.371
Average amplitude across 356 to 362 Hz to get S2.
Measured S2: 1.35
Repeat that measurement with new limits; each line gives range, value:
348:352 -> 1.32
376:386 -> 1.48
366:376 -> 1.34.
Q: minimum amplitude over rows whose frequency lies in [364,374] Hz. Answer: 1.271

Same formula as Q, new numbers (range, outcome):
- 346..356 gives 1.277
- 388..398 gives 1.433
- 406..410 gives 1.406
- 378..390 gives 1.432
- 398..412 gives 1.341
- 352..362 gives 1.291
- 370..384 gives 1.28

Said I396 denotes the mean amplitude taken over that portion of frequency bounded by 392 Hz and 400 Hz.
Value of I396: 1.46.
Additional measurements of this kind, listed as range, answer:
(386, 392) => 1.47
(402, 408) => 1.41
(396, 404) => 1.44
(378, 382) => 1.45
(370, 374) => 1.32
